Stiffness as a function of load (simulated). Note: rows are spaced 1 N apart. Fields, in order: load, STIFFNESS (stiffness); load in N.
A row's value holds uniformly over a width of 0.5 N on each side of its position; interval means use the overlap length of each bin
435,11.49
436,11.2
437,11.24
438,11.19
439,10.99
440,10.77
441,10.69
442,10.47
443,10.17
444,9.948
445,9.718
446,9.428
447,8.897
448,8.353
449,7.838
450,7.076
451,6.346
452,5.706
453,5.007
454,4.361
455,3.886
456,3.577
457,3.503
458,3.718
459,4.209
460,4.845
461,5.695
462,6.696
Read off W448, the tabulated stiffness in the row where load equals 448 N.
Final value 8.353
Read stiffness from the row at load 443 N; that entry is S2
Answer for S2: 10.17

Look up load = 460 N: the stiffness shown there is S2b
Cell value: 4.845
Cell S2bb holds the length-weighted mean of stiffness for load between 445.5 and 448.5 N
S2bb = 8.89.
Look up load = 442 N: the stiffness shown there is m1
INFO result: 10.47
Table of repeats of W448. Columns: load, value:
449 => 7.838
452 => 5.706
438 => 11.19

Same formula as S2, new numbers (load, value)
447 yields 8.897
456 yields 3.577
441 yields 10.69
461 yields 5.695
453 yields 5.007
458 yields 3.718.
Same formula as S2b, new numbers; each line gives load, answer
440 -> 10.77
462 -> 6.696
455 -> 3.886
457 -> 3.503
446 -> 9.428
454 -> 4.361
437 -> 11.24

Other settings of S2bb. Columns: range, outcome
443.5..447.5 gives 9.5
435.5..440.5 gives 11.1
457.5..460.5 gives 4.26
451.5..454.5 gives 5.02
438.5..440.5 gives 10.9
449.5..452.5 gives 6.38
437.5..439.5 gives 11.1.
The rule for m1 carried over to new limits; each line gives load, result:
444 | 9.948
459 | 4.209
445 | 9.718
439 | 10.99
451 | 6.346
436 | 11.2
